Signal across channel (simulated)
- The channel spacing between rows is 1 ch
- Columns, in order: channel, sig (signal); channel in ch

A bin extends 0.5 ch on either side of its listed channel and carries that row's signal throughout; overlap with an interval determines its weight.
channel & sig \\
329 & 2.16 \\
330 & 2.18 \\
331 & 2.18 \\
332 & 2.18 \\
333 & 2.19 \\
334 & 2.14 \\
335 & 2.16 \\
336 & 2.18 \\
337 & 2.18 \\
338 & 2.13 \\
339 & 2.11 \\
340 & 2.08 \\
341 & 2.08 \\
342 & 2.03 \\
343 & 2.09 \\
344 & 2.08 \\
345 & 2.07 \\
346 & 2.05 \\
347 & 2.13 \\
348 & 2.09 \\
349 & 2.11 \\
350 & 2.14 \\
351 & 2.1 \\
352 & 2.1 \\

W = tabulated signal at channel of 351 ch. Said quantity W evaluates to 2.1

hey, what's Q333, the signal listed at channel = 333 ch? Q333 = 2.19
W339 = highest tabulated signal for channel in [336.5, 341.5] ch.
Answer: 2.18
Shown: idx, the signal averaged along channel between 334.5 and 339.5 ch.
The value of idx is 2.15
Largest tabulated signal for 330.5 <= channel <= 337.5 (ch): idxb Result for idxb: 2.19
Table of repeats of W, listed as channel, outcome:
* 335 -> 2.16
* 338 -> 2.13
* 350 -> 2.14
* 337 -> 2.18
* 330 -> 2.18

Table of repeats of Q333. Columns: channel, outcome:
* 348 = 2.09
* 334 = 2.14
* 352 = 2.1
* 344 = 2.08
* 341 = 2.08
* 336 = 2.18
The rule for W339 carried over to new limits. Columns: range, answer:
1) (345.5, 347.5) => 2.13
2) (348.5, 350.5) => 2.14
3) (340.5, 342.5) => 2.08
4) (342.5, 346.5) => 2.09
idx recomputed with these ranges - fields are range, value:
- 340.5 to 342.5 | 2.05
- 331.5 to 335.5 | 2.17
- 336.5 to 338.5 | 2.16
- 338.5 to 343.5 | 2.08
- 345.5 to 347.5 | 2.09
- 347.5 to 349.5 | 2.1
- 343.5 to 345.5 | 2.08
